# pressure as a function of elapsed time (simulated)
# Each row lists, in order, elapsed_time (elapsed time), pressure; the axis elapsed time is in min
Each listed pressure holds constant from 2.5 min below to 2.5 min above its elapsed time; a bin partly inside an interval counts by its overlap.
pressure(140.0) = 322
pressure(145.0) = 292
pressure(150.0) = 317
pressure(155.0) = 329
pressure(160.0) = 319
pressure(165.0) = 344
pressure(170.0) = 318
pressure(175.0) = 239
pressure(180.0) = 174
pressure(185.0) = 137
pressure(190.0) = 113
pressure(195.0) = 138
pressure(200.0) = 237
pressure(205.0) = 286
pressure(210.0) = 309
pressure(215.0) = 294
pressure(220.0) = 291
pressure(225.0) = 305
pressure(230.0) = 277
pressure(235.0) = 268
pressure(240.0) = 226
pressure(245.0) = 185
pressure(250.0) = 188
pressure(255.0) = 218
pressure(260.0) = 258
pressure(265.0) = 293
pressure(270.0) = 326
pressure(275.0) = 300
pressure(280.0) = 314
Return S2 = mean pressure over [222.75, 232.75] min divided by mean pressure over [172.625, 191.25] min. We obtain 1.7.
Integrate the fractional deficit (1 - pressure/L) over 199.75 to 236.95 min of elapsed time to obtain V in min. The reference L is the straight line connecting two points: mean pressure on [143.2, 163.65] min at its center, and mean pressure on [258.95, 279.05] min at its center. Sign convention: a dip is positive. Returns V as 2.4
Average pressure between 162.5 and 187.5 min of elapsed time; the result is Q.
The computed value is 242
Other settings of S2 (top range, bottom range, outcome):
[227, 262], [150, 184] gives 0.82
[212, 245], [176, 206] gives 1.51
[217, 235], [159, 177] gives 0.94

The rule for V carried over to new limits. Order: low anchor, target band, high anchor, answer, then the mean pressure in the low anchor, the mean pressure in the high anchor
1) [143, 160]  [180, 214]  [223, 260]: 8.5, 314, 239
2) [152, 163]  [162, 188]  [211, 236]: 6.2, 325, 289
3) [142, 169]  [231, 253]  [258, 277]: 5.9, 320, 295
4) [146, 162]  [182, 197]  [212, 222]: 8.6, 319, 293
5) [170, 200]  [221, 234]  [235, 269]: -4.5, 180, 235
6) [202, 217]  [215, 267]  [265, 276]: 8.5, 294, 310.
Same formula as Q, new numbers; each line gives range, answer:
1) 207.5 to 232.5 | 295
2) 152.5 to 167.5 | 331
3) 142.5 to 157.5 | 313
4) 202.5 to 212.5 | 298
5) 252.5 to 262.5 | 238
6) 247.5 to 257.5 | 203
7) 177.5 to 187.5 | 156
